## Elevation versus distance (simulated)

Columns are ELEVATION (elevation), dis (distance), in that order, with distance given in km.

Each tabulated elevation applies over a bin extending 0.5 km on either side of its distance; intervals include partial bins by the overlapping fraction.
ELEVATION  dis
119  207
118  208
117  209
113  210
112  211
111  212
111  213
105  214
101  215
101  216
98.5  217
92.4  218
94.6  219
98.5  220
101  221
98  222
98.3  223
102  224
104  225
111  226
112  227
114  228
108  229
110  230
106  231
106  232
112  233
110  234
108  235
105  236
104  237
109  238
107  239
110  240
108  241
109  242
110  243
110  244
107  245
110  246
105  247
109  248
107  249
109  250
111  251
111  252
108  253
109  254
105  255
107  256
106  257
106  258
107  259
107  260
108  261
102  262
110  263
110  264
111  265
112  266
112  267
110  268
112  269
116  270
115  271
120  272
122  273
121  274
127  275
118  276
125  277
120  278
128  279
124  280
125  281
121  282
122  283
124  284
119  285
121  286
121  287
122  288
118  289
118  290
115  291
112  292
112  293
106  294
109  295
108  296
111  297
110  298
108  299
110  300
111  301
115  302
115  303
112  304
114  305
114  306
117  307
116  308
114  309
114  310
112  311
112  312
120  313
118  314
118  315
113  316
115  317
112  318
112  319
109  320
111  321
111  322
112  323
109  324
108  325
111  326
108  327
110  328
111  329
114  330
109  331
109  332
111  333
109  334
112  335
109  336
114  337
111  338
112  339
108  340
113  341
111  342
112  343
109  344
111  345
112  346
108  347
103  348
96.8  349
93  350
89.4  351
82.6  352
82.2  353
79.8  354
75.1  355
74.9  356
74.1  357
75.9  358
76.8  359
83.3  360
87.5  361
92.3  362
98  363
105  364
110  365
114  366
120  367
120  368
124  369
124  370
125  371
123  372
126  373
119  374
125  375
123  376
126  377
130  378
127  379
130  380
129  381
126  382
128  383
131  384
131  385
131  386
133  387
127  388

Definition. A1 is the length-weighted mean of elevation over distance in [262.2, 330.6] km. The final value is 115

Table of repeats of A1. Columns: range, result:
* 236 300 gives 113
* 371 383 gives 126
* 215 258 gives 106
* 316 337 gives 111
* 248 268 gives 108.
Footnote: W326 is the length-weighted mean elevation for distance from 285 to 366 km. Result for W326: 107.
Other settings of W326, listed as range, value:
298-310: 113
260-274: 112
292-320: 113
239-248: 109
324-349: 110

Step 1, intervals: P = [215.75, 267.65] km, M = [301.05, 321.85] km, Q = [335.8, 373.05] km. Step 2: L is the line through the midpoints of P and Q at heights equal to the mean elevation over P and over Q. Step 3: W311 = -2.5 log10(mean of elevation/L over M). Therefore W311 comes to -0.10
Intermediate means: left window 107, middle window 114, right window 102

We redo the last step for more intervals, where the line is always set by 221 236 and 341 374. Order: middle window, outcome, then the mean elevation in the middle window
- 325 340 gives -0.085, 111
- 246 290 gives -0.094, 114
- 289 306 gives -0.082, 112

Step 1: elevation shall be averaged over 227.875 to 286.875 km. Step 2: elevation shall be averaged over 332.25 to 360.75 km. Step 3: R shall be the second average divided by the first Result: 0.87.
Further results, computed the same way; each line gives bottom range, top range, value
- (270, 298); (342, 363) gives 0.77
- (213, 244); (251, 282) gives 1.08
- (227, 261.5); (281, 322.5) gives 1.06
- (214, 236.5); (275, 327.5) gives 1.11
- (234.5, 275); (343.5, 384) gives 0.97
